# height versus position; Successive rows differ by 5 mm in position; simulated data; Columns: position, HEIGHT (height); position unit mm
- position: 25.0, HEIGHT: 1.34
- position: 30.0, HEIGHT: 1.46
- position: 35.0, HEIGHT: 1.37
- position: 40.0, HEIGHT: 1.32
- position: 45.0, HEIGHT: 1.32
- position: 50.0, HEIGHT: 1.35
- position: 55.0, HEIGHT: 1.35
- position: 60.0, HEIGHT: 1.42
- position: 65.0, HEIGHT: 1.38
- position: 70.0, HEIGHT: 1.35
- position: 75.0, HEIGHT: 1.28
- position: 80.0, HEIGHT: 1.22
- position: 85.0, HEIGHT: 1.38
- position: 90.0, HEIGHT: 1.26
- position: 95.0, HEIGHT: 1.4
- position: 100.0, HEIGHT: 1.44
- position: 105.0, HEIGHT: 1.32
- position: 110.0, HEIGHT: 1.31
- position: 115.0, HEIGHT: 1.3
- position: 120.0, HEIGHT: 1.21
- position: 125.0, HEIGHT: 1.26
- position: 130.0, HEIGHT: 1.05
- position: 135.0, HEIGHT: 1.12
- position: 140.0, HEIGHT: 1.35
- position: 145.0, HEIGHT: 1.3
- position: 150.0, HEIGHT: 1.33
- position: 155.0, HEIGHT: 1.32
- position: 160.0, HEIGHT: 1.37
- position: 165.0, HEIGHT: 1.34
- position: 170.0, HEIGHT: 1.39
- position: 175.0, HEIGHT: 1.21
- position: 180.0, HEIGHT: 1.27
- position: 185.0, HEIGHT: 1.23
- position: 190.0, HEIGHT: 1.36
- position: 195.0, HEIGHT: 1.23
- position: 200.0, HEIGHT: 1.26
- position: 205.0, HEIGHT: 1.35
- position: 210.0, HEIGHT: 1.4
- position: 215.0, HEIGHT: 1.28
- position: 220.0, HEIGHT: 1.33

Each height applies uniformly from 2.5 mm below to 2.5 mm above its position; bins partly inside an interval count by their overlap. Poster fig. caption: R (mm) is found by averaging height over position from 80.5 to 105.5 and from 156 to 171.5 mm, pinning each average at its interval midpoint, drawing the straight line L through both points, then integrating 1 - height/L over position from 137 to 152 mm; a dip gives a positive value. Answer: 0.4 mm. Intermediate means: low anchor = 1.35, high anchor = 1.36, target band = 1.32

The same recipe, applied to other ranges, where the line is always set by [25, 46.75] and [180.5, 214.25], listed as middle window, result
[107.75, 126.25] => 0.88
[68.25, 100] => 0.53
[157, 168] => -0.33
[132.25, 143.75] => 0.76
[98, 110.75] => -0.20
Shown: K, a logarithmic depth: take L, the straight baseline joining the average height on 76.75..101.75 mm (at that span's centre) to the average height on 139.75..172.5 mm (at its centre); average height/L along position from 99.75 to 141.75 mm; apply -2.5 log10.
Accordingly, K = 0.07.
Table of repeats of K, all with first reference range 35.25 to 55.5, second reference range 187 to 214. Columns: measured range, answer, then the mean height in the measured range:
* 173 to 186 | 0.07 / 1.24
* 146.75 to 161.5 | -0.01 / 1.34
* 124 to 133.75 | 0.17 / 1.13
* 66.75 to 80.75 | 0.03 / 1.3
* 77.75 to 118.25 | 0.00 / 1.33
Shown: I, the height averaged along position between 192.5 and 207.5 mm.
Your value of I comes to 1.28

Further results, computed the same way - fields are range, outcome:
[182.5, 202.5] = 1.27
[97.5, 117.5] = 1.34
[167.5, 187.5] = 1.27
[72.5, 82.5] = 1.25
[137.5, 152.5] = 1.33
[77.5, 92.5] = 1.29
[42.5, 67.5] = 1.36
